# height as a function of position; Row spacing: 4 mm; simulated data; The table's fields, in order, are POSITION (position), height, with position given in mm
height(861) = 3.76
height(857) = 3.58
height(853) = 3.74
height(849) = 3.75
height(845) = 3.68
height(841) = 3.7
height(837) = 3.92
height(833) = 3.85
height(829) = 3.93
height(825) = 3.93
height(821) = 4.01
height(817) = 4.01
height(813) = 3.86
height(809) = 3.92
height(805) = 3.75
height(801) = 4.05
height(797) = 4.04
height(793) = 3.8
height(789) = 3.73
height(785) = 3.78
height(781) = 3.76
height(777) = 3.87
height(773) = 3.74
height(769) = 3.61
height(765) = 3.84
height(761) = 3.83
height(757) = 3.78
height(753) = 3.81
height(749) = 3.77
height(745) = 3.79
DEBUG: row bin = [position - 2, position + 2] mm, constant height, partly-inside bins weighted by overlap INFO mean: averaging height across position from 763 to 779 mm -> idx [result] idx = 3.76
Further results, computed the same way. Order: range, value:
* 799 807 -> 3.9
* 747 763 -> 3.8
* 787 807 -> 3.87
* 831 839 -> 3.88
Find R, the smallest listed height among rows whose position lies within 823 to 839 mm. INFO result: 3.85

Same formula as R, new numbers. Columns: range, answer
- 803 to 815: 3.75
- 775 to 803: 3.73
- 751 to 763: 3.78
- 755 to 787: 3.61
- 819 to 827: 3.93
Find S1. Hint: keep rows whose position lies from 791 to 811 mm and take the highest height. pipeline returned 4.05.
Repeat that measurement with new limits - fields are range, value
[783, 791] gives 3.78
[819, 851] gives 4.01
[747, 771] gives 3.84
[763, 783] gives 3.87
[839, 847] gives 3.7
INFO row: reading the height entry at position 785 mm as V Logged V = 3.78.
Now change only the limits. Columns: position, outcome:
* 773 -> 3.74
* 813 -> 3.86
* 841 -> 3.7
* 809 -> 3.92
